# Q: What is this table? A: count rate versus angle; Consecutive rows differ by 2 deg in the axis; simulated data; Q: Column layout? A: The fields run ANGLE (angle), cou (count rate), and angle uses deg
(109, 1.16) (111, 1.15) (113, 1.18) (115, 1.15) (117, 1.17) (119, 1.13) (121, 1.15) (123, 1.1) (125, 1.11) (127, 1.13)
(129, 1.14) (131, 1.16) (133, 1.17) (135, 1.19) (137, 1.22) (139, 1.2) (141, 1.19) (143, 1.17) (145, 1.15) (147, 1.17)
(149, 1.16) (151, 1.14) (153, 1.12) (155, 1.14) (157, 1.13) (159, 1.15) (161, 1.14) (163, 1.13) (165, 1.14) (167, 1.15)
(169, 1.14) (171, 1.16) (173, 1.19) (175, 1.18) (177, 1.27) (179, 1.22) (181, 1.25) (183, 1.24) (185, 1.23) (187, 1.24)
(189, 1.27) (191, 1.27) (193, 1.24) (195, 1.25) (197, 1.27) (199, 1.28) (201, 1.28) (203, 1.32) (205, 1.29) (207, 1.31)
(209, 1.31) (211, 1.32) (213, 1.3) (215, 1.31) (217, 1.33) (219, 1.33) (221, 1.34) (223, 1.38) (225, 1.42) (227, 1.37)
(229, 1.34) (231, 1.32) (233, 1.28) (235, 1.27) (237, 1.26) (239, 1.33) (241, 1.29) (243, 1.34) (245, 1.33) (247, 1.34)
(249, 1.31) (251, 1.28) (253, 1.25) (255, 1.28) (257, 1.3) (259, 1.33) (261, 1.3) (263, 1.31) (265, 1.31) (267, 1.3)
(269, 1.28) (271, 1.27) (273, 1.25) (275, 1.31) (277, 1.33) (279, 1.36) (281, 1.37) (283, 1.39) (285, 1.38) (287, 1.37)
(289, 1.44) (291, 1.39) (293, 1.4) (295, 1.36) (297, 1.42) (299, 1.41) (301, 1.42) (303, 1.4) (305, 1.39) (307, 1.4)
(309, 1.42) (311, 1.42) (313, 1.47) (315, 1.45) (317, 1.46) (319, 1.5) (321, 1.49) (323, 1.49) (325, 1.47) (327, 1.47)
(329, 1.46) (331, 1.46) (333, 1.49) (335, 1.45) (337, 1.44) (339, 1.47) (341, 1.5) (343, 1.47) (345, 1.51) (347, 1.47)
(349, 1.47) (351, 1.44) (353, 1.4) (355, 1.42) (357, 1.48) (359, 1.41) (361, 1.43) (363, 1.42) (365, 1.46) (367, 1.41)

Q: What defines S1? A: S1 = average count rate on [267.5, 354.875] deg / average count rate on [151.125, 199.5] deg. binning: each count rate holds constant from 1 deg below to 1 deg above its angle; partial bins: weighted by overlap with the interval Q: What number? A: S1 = 1.18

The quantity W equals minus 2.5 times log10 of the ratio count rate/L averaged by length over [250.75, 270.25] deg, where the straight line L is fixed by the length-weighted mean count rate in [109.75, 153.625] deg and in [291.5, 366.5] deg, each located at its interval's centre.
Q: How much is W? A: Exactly 0.04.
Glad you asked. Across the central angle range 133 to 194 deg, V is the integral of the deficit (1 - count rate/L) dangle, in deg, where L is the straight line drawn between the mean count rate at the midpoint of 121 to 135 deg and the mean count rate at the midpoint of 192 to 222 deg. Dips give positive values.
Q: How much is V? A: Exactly 1.3 deg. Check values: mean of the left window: 1.14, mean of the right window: 1.3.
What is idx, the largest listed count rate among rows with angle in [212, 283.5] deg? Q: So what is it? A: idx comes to 1.42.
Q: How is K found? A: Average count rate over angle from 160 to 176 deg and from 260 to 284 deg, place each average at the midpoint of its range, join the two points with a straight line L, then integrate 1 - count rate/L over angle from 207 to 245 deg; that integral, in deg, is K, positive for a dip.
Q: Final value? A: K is -2.5 deg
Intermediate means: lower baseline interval 1.15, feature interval 1.32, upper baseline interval 1.31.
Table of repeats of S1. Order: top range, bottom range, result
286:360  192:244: 1.10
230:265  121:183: 1.12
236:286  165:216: 1.05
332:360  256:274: 1.13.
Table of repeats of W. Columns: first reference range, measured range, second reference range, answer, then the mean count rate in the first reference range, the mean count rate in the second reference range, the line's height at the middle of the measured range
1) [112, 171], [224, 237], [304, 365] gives -0.03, 1.15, 1.45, 1.29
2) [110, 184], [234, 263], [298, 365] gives 0.02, 1.16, 1.45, 1.32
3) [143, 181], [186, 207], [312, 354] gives -0.04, 1.16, 1.47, 1.22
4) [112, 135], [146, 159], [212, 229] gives 0.06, 1.15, 1.35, 1.21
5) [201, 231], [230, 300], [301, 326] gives 0.05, 1.33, 1.45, 1.39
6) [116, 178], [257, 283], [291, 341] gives 0.04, 1.16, 1.44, 1.36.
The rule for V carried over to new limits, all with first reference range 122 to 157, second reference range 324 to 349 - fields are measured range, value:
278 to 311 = 0.2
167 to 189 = 0.1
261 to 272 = 0.5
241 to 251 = 0.0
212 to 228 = -0.8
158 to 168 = 0.4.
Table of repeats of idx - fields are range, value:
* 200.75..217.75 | 1.33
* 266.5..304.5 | 1.44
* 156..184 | 1.27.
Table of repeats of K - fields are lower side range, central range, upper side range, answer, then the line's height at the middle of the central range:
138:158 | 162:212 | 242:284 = -1.2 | 1.21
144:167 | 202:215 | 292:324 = -0.7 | 1.24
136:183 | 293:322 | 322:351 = -0.1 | 1.42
